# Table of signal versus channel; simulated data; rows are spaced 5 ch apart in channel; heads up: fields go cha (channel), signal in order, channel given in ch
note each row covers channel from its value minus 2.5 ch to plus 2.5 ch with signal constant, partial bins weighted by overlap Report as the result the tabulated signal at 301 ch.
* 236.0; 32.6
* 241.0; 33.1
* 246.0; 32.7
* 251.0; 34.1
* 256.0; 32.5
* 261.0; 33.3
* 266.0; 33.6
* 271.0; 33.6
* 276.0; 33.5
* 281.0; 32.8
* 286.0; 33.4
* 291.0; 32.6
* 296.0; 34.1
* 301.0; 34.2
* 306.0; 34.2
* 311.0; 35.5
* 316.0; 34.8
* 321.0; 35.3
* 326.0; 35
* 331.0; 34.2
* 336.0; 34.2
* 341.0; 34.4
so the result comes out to 34.2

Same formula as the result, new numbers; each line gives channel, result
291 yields 32.6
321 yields 35.3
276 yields 33.5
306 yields 34.2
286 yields 33.4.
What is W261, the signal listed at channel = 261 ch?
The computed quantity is 33.3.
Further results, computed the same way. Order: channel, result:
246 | 32.7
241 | 33.1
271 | 33.6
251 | 34.1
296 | 34.1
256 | 32.5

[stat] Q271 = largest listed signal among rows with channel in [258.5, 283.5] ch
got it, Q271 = 33.6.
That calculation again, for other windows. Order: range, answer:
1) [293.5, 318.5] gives 35.5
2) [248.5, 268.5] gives 34.1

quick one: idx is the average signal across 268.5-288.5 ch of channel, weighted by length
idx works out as 33.3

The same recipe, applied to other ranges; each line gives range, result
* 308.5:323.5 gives 35.2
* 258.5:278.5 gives 33.5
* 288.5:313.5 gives 34.1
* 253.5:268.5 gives 33.1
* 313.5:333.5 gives 34.8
